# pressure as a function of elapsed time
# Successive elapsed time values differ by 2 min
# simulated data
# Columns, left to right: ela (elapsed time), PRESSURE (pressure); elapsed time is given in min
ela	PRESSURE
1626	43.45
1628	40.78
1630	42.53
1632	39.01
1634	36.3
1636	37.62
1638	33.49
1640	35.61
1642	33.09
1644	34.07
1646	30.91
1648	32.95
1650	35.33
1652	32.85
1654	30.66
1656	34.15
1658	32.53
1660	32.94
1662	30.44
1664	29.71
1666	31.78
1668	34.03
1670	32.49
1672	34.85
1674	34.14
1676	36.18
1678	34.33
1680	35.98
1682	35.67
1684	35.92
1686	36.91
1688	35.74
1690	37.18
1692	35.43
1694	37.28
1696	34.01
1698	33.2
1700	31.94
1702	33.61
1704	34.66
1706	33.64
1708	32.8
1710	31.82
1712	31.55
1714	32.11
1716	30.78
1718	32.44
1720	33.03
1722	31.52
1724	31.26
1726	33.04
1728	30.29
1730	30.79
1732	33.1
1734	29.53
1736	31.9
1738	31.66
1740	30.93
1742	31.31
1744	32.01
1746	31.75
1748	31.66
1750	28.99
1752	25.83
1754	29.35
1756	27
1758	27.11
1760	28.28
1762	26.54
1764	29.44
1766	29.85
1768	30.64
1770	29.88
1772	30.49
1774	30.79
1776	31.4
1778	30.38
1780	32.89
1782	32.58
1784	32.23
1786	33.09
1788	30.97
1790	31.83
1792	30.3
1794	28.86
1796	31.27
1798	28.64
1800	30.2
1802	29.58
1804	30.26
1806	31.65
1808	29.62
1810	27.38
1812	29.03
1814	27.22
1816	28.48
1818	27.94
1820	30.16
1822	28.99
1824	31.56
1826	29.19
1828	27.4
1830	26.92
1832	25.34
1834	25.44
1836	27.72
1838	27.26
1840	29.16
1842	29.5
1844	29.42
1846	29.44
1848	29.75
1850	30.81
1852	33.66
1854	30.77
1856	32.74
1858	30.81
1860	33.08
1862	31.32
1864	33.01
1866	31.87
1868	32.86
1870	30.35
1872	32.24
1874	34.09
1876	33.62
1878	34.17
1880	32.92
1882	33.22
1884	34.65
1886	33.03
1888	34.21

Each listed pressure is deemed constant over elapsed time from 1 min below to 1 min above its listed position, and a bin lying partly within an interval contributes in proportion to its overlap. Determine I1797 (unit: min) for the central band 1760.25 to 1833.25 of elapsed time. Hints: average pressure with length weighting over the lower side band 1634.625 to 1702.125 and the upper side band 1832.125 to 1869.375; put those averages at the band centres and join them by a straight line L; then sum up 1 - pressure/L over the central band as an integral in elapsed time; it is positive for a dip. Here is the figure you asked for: 3.9 min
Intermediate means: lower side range 34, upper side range 30.4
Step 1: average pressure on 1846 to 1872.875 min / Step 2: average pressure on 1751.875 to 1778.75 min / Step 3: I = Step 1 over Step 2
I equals 1.09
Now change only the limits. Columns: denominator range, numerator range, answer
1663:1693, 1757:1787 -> 0.88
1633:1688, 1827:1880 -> 0.90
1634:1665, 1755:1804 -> 0.91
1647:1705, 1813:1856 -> 0.85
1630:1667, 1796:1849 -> 0.85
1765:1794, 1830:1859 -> 0.94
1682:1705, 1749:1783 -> 0.84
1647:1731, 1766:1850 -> 0.89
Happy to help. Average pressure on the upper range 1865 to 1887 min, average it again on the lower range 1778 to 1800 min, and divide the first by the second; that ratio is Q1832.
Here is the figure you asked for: 1.06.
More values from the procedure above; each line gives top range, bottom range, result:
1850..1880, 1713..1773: 1.07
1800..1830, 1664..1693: 0.84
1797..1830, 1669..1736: 0.87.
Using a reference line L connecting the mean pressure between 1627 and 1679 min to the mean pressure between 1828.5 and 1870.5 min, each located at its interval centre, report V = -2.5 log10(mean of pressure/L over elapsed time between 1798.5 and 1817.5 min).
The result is 0.06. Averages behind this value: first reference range 34.3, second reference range 30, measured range 29.2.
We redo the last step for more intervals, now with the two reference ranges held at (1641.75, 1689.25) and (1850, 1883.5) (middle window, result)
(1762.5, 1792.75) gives 0.067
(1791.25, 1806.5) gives 0.099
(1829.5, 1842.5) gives 0.197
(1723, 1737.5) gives 0.063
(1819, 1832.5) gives 0.147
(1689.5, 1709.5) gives -0.024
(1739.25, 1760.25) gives 0.128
